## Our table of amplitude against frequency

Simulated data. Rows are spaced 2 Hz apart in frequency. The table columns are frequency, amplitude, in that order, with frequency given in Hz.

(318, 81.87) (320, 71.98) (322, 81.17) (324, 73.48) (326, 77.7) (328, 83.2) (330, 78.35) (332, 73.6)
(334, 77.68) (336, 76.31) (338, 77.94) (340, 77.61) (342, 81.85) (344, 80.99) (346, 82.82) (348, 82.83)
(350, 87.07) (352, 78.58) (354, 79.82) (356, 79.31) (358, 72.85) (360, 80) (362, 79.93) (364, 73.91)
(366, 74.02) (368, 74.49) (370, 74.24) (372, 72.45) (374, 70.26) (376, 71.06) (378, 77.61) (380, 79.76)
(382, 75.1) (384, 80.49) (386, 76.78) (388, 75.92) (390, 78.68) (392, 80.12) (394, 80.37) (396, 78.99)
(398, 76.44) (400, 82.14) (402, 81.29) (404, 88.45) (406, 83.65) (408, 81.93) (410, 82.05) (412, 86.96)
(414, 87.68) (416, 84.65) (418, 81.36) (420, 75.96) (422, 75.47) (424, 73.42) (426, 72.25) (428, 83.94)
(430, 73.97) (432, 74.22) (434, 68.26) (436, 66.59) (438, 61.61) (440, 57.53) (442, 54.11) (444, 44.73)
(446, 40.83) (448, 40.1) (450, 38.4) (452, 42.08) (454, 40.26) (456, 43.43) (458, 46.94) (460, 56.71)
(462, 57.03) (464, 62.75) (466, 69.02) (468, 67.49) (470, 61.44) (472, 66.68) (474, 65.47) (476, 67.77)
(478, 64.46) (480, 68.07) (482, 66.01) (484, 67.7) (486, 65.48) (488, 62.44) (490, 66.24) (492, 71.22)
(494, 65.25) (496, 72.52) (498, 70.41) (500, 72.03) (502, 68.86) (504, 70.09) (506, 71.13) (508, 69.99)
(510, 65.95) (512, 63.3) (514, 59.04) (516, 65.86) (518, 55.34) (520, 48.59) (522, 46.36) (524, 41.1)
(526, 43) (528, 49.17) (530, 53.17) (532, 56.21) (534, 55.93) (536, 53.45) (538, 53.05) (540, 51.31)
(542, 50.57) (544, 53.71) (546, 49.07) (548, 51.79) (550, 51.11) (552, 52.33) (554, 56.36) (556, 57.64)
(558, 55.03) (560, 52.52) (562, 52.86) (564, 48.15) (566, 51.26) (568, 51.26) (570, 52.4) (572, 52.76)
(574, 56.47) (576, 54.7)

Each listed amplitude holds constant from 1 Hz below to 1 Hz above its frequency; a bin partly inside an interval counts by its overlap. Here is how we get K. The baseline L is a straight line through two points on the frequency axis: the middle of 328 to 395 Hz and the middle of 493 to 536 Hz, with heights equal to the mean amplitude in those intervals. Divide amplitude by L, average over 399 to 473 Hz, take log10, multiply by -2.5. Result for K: 0.05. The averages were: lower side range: 77.7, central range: 66.4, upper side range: 60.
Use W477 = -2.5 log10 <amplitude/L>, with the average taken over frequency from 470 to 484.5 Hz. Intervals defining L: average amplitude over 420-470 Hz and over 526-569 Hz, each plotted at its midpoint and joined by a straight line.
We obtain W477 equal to -0.16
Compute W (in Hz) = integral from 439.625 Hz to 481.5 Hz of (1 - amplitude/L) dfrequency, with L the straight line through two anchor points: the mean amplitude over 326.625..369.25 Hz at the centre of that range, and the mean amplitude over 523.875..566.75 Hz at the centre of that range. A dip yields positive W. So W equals 5.3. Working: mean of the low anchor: 78.7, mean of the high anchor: 52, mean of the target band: 55.1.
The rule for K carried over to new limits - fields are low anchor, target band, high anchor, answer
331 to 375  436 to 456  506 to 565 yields 0.355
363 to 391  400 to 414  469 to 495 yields -0.160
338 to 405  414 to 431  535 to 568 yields -0.104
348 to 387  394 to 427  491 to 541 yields -0.126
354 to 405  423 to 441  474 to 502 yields 0.038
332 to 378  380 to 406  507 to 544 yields -0.106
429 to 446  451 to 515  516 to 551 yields -0.128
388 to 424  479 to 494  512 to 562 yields -0.049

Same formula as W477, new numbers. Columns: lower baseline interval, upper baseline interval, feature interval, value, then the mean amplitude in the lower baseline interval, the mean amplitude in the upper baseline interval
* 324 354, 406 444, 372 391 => 0.012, 79.5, 74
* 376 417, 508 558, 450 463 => 0.413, 80.7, 53.8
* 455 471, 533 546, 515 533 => 0.059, 58.1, 52.7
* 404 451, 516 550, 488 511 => -0.210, 69.5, 51.2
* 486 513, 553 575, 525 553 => 0.144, 68.3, 53.3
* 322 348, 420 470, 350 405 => -0.097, 78.7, 59.2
